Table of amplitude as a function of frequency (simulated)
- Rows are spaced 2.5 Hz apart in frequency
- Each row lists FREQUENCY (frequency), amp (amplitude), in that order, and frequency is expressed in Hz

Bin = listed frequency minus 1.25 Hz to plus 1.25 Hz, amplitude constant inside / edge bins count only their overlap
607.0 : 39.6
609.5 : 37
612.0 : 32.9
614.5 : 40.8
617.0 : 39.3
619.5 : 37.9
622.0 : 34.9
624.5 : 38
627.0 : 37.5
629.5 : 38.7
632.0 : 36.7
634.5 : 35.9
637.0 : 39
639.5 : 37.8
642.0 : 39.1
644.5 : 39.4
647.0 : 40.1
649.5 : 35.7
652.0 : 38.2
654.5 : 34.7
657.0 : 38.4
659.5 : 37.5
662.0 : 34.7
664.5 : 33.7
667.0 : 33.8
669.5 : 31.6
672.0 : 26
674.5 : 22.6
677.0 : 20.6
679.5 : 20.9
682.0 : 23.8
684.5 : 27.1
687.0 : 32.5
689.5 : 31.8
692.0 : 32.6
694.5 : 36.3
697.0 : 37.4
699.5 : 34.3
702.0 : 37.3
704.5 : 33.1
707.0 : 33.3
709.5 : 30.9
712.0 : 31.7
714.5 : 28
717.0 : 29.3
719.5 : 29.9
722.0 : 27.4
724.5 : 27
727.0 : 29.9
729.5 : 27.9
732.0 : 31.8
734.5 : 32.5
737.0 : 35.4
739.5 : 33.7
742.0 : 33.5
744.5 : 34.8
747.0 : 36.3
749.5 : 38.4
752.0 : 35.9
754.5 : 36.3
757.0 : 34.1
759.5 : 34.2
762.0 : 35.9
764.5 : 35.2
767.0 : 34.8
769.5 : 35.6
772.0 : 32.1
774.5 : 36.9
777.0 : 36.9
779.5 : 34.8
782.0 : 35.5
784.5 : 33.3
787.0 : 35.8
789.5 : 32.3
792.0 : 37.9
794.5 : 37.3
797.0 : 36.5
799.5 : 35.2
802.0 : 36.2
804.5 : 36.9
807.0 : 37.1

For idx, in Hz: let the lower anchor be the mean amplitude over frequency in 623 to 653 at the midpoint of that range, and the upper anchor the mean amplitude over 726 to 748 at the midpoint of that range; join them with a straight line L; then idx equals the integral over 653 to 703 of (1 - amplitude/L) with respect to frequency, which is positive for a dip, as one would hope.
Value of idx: 6.3 Hz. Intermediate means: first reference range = 38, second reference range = 32.9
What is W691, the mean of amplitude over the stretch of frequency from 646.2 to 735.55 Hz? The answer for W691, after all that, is 31.5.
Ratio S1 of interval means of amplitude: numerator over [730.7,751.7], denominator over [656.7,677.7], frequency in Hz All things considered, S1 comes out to 1.1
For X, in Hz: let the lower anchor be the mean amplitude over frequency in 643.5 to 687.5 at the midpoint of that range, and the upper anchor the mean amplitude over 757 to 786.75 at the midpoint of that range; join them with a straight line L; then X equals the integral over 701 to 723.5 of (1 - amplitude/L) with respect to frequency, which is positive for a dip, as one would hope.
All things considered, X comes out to 1.4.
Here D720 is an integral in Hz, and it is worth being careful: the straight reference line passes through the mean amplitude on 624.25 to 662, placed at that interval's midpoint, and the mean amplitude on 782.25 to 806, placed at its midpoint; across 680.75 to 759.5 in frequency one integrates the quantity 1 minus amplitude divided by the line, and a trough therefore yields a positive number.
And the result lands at 9.1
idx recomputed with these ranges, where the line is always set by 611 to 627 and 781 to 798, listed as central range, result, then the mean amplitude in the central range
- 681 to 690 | 1.95 Hz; 28.7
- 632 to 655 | -0.43 Hz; 37.8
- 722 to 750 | 2.82 Hz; 32.4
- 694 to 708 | 0.47 Hz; 35.3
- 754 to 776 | 0.48 Hz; 35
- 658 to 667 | 0.42 Hz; 35.2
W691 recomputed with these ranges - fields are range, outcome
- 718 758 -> 32.8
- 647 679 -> 32.3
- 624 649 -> 38.2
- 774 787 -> 35.4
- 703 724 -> 30.4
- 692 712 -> 34.3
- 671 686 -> 23.6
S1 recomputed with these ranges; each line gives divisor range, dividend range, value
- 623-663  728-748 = 0.88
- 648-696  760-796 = 1.13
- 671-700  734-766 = 1.22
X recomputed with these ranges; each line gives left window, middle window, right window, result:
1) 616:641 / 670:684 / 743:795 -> 5.1 Hz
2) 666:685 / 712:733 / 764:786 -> 0.7 Hz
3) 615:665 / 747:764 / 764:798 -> 0.0 Hz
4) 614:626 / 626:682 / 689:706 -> 4.1 Hz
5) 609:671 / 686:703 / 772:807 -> 0.9 Hz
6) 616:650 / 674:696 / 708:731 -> 3.2 Hz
